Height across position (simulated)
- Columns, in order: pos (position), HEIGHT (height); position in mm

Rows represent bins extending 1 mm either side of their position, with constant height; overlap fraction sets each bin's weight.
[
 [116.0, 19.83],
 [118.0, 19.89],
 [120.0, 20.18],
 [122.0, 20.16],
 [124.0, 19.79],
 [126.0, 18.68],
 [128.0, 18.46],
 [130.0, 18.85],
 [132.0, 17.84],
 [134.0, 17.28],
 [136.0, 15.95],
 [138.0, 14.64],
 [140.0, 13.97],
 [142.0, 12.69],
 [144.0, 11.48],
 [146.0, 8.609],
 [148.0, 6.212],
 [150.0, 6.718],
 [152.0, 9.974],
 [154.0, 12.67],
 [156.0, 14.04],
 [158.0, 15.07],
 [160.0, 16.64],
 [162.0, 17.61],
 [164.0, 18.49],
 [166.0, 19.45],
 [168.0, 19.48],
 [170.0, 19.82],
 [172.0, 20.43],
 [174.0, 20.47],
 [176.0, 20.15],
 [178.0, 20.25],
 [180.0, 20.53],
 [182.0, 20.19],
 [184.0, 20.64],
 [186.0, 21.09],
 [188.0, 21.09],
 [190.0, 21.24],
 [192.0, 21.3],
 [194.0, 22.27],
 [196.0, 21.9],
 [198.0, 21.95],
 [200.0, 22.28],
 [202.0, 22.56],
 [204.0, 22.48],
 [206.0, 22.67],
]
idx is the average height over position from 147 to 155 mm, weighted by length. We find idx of 8.89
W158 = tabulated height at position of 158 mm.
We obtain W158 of 15.07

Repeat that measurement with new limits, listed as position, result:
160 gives 16.64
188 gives 21.09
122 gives 20.16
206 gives 22.67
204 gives 22.48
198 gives 21.95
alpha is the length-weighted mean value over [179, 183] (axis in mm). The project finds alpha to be 20.4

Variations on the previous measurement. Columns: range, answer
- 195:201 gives 22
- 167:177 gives 20.1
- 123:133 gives 18.7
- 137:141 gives 14.3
